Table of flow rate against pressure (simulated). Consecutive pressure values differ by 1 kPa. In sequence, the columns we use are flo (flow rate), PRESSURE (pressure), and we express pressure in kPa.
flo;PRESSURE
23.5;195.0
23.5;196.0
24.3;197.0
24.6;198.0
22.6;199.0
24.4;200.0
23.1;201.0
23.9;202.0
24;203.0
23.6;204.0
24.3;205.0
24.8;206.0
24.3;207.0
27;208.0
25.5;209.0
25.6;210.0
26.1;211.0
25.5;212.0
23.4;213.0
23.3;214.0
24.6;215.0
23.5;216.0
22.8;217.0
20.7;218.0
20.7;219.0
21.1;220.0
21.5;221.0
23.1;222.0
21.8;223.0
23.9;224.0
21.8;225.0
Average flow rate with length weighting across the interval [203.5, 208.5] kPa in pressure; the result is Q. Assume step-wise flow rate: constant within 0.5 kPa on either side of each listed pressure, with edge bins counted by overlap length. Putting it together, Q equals 24.8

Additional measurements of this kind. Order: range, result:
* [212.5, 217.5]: 23.5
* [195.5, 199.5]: 23.8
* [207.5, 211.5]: 26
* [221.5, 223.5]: 22.5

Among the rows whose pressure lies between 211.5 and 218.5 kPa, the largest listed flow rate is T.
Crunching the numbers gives 25.5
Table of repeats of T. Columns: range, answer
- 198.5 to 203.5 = 24.4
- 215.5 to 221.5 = 23.5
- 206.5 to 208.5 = 27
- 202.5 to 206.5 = 24.8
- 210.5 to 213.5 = 26.1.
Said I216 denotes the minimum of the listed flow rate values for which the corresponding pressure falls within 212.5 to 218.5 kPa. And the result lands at 20.7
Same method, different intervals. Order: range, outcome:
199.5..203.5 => 23.1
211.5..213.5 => 23.4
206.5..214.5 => 23.3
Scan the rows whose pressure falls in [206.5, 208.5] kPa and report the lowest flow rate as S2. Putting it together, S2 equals 24.3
